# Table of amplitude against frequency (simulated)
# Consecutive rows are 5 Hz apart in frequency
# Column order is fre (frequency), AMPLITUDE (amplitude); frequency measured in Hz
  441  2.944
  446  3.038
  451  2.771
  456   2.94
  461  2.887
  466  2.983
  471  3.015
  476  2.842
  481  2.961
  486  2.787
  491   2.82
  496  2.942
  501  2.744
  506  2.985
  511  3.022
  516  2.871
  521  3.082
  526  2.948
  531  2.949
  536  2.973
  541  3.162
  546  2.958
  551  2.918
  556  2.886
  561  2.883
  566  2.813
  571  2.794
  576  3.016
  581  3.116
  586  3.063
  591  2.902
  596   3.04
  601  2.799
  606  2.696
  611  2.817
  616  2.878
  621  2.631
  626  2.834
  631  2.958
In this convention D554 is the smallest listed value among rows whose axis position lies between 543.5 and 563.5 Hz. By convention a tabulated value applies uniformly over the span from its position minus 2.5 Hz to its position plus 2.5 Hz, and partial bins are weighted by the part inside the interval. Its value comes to 2.883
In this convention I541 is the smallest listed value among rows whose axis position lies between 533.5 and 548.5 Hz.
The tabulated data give 2.958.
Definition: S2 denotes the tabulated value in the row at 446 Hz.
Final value 3.038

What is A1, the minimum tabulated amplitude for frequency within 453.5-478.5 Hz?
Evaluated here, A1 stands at 2.842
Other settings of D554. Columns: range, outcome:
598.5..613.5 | 2.696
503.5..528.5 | 2.871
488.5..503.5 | 2.744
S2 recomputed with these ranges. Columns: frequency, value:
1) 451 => 2.771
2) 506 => 2.985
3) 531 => 2.949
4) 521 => 3.082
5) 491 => 2.82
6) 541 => 3.162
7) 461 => 2.887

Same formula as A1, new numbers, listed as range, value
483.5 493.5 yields 2.787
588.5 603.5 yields 2.799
